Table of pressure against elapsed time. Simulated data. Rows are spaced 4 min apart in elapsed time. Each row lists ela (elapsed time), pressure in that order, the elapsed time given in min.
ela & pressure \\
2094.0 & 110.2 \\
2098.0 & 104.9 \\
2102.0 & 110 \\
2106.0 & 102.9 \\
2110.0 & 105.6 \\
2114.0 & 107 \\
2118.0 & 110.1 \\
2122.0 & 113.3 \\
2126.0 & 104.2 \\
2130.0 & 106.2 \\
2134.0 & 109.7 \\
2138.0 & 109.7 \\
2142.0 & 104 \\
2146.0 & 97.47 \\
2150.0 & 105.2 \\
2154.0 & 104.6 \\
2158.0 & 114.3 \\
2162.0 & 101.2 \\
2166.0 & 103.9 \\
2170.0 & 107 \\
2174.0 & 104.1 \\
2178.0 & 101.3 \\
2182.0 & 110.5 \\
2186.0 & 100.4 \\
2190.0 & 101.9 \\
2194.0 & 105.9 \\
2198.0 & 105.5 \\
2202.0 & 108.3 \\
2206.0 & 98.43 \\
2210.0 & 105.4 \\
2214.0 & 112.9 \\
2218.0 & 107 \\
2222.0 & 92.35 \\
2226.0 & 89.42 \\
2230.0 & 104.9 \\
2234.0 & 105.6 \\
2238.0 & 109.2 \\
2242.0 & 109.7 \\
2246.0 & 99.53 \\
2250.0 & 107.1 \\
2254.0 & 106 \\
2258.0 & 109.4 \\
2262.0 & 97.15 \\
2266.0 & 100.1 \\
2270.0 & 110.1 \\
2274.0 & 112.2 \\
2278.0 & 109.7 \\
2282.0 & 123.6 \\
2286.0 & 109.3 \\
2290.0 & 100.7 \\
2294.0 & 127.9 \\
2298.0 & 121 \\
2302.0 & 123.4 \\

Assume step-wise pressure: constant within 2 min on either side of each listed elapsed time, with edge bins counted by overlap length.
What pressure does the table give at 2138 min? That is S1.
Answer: 109.7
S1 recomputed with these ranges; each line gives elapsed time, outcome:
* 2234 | 105.6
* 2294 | 127.9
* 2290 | 100.7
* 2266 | 100.1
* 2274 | 112.2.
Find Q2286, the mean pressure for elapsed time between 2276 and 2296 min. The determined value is 114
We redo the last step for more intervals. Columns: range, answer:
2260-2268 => 98.6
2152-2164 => 107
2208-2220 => 108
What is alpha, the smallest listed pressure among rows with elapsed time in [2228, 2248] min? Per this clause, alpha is 99.53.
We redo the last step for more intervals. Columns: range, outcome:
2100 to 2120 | 102.9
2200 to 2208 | 98.43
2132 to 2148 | 97.47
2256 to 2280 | 97.15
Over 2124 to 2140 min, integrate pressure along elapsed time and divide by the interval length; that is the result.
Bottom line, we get 107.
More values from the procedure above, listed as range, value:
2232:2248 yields 106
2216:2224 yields 99.7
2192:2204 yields 107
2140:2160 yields 105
